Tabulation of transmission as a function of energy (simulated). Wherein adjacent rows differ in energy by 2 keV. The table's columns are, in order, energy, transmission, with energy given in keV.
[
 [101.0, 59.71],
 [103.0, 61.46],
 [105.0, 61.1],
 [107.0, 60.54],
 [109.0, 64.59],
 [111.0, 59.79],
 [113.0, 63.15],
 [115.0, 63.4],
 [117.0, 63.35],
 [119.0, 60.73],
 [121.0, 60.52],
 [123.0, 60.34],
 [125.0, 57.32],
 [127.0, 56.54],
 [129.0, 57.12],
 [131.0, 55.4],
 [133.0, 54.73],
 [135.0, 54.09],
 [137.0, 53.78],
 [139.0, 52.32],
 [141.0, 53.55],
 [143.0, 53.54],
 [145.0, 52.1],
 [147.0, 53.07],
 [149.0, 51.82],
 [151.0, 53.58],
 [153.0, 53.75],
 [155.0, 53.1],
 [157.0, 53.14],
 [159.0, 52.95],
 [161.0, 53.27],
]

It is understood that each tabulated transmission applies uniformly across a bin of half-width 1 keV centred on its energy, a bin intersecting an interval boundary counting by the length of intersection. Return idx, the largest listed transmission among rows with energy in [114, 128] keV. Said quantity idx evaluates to 63.4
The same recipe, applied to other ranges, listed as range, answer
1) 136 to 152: 53.78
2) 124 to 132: 57.32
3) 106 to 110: 64.59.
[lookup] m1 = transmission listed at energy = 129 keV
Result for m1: 57.12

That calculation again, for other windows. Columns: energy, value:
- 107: 60.54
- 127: 56.54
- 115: 63.4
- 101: 59.71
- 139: 52.32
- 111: 59.79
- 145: 52.1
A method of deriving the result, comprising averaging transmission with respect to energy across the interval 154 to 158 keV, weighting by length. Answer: 53.1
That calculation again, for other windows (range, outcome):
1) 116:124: 61.2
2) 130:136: 54.7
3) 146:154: 53.1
